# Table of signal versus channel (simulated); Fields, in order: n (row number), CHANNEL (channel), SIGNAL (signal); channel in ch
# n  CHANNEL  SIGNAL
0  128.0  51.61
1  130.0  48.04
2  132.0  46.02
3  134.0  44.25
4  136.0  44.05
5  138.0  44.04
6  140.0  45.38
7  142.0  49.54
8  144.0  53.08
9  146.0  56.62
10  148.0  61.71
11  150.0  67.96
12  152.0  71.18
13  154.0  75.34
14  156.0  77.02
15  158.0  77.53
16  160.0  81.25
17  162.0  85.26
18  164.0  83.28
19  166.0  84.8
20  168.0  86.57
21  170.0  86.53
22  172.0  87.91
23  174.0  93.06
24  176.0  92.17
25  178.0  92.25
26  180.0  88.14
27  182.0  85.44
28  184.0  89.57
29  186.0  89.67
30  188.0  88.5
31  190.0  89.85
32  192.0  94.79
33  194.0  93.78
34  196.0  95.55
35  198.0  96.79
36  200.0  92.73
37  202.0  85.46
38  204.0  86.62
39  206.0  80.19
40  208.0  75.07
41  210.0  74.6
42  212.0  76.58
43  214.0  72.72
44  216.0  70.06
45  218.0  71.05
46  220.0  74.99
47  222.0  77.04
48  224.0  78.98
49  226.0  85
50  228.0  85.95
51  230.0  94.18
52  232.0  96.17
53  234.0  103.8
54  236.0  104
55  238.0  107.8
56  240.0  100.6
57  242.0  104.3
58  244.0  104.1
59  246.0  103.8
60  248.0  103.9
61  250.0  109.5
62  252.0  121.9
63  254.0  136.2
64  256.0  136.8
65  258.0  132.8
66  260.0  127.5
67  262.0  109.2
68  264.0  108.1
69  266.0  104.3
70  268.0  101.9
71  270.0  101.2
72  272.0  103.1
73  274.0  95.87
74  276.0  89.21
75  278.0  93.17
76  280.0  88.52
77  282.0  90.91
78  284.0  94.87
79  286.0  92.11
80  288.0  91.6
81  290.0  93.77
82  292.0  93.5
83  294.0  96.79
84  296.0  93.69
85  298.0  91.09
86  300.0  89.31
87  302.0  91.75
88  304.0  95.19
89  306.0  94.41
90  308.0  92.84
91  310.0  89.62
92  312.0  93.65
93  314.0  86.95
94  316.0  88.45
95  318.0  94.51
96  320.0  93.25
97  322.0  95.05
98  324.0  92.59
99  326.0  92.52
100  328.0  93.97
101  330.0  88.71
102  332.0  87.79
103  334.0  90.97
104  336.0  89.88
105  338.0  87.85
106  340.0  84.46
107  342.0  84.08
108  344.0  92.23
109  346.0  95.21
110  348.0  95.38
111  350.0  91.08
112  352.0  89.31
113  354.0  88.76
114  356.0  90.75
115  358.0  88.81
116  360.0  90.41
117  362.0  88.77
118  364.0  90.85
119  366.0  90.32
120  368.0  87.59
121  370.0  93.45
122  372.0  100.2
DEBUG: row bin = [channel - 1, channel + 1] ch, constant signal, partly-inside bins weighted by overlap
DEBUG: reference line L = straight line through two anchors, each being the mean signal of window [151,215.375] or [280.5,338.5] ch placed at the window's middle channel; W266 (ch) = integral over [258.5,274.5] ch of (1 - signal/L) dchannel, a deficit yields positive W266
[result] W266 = -3.2 ch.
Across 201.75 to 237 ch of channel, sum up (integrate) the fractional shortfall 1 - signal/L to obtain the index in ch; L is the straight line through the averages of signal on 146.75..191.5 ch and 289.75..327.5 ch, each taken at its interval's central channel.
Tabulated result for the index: 1.6 ch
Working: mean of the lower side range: 83.4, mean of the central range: 82.9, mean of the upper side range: 92.6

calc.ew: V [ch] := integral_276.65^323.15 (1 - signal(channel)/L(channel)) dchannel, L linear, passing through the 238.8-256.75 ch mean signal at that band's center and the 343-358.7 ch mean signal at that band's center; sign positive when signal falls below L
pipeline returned 4.4 ch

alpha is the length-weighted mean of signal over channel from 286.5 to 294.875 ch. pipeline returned 93.8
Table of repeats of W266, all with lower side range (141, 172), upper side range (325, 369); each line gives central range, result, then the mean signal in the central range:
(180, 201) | -4.09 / 91.5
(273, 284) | -1.01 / 91.8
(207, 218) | 0.69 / 73.6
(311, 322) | -0.54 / 91.7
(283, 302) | -1.69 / 92.9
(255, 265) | -4.89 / 123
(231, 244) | -3.59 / 103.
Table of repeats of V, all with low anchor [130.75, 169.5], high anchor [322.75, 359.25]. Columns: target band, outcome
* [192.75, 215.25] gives -3.9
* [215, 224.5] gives 0.0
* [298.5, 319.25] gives -1.4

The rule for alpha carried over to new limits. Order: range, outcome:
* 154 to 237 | 85.8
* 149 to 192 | 84.7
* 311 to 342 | 90.5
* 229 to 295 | 104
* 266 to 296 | 95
